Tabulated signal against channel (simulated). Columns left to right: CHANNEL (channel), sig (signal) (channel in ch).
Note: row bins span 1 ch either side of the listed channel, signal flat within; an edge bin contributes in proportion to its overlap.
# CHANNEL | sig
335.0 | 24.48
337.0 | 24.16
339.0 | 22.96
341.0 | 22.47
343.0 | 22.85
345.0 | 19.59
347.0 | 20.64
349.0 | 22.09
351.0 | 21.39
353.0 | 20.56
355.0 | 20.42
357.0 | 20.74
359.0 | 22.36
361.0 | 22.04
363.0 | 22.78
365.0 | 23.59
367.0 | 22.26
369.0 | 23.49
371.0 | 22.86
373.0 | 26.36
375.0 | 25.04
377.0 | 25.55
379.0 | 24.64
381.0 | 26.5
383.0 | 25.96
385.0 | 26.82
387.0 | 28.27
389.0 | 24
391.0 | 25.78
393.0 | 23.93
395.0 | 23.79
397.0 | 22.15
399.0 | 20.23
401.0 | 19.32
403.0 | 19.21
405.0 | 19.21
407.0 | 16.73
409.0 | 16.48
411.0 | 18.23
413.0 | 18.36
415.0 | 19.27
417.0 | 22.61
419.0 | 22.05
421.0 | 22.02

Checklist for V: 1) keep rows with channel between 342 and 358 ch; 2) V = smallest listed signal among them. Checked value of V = 19.59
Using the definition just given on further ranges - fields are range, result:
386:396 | 23.79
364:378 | 22.26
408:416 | 16.48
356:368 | 20.74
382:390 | 24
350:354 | 20.56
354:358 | 20.42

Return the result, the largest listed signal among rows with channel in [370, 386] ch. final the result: 26.82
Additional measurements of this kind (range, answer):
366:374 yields 26.36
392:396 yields 23.93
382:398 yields 28.27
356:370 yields 23.59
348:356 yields 22.09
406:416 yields 19.27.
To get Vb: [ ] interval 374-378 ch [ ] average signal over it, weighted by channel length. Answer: 25.3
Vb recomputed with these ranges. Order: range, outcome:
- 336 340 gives 23.6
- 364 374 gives 23.7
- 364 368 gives 22.9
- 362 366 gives 23.2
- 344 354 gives 20.9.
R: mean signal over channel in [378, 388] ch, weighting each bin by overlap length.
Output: 26.4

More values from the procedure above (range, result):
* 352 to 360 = 21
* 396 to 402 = 20.6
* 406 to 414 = 17.5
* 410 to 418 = 19.6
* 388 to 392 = 24.9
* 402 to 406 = 19.2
